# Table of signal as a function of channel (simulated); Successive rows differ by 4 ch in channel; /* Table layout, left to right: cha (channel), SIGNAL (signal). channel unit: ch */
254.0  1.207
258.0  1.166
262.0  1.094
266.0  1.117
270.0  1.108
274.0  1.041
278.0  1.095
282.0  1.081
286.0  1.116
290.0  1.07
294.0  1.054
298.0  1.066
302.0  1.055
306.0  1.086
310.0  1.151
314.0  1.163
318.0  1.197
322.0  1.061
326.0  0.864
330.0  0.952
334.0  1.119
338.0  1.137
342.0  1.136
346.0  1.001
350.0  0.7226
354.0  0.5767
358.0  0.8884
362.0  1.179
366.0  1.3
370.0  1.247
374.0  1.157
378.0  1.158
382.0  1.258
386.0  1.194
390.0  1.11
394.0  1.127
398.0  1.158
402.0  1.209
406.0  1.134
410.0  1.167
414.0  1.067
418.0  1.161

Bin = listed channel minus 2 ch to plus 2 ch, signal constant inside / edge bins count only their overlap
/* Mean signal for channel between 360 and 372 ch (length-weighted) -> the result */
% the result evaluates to 1.24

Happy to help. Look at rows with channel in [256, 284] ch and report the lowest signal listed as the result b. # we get 1.041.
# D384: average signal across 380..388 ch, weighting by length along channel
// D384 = 1.23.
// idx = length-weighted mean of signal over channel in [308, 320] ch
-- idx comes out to 1.17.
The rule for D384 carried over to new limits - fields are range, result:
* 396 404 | 1.18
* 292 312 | 1.08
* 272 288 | 1.08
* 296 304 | 1.06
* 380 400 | 1.17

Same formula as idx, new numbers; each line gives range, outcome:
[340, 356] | 0.859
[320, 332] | 0.959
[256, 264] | 1.13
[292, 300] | 1.06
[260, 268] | 1.11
